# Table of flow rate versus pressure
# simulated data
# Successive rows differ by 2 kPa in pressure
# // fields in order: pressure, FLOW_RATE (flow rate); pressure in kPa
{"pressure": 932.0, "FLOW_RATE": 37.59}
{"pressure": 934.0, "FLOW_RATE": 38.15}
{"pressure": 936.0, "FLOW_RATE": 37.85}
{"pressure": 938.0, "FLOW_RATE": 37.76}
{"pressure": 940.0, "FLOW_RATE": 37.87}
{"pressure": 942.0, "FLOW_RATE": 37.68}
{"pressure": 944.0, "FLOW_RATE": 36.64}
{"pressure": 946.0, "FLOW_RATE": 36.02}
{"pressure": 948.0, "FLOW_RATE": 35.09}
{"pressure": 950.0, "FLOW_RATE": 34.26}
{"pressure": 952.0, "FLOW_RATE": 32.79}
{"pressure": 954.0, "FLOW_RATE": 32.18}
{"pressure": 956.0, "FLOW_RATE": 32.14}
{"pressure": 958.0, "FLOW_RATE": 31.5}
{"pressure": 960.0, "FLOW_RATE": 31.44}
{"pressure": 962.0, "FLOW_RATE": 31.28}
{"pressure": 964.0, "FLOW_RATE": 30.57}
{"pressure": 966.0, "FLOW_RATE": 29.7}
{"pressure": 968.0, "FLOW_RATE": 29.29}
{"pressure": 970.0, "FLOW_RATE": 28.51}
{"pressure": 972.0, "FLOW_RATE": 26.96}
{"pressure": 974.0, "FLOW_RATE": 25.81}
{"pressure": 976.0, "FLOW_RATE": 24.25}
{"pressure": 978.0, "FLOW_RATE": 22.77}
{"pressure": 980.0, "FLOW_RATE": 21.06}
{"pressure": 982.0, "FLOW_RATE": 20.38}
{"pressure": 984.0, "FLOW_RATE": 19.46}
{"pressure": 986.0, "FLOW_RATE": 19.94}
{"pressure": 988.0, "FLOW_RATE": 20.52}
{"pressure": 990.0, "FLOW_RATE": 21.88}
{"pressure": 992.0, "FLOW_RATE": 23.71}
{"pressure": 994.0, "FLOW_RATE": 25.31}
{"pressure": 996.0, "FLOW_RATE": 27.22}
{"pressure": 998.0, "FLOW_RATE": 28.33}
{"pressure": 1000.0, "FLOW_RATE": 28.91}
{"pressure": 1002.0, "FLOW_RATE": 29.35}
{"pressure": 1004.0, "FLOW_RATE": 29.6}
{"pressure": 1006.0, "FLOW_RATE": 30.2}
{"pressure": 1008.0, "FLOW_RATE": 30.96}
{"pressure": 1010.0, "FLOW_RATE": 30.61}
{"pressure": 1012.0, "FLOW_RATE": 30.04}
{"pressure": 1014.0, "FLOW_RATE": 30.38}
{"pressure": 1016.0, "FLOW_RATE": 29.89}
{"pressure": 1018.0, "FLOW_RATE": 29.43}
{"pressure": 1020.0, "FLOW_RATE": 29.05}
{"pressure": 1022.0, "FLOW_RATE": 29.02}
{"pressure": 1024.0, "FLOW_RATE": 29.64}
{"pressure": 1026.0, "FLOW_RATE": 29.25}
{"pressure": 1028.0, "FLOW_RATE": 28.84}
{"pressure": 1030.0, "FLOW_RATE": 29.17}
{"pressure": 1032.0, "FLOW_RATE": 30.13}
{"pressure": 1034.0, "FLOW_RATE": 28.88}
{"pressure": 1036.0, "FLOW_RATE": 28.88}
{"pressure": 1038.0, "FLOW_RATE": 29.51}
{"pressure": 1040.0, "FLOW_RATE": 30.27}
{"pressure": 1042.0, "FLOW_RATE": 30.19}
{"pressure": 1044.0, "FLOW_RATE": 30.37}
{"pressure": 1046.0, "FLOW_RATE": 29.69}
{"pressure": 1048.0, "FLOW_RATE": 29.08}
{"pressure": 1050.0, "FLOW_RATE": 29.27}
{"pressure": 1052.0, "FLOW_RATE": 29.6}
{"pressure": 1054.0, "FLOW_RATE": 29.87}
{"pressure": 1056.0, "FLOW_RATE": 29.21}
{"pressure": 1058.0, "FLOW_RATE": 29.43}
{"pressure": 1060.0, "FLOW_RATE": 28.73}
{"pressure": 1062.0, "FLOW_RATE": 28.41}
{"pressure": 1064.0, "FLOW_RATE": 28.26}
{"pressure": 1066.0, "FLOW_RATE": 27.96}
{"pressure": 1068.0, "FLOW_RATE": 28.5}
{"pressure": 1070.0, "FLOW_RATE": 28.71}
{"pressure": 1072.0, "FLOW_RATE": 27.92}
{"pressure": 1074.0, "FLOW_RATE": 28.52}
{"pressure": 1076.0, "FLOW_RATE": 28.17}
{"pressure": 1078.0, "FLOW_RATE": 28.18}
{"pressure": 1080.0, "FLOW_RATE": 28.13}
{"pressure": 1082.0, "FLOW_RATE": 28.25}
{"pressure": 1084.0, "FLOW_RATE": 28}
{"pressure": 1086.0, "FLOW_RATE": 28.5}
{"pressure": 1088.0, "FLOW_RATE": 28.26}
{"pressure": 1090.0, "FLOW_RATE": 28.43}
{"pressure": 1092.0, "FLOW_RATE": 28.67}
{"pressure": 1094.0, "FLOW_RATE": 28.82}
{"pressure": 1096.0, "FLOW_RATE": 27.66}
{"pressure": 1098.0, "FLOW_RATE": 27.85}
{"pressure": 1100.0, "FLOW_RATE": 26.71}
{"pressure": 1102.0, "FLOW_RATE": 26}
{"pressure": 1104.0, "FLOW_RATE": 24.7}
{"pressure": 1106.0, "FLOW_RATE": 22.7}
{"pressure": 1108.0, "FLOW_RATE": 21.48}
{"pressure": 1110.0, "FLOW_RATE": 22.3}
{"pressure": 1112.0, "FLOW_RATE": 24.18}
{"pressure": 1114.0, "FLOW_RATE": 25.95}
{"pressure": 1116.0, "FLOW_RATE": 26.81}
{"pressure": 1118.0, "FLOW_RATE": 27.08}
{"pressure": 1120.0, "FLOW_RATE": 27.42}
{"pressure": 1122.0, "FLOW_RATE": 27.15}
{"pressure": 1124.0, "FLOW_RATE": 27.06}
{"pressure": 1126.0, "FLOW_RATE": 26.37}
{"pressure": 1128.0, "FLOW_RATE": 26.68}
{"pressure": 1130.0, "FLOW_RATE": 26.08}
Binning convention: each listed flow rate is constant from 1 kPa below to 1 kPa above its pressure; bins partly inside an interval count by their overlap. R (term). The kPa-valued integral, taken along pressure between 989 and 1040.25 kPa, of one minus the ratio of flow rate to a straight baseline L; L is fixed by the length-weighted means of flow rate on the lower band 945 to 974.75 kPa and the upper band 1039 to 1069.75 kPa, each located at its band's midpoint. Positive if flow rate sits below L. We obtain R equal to 2.2 kPa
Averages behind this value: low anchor 31.2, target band 28.8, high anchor 29.2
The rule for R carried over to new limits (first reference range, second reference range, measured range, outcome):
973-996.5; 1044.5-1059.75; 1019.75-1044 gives -1.8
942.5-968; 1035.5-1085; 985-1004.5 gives 3.7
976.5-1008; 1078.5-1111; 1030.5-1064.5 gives -4.8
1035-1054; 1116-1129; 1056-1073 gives 0.3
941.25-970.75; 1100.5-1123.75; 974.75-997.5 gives 6.3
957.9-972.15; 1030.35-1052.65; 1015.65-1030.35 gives 0.2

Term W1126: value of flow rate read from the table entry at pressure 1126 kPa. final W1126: 26.37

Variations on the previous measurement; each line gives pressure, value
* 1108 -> 21.48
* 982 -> 20.38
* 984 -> 19.46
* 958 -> 31.5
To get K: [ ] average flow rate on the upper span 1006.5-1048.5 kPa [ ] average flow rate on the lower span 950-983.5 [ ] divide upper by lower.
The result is 1.05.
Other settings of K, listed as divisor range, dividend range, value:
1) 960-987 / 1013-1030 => 1.15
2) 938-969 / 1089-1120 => 0.78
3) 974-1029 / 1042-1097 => 1.08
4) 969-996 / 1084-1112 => 1.13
